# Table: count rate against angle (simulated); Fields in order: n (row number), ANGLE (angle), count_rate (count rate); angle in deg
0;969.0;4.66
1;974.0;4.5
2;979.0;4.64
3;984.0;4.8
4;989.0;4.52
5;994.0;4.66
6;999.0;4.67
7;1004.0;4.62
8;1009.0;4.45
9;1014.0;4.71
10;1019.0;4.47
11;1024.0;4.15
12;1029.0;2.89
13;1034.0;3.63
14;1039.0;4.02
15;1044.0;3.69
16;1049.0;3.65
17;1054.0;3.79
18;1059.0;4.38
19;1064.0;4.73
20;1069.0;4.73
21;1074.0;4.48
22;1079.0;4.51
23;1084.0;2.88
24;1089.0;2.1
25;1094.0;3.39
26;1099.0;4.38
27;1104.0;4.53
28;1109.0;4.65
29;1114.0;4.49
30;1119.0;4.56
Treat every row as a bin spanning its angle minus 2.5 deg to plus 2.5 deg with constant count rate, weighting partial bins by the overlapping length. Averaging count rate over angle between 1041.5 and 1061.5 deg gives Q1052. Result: 3.88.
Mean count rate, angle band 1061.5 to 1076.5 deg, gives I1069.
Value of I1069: 4.65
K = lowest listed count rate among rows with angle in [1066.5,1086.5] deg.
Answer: 2.88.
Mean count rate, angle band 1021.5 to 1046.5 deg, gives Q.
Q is 3.68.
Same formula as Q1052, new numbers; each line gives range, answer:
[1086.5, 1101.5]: 3.29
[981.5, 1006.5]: 4.65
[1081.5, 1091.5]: 2.49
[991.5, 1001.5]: 4.67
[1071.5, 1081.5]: 4.5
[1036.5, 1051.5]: 3.79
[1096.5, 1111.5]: 4.52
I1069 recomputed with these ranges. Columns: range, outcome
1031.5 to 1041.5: 3.83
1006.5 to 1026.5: 4.44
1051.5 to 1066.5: 4.3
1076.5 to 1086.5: 3.69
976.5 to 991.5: 4.65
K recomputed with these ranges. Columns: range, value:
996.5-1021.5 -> 4.45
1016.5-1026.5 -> 4.15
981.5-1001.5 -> 4.52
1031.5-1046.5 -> 3.63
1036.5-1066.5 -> 3.65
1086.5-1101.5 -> 2.1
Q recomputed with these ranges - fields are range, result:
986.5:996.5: 4.59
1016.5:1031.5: 3.84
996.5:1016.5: 4.61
